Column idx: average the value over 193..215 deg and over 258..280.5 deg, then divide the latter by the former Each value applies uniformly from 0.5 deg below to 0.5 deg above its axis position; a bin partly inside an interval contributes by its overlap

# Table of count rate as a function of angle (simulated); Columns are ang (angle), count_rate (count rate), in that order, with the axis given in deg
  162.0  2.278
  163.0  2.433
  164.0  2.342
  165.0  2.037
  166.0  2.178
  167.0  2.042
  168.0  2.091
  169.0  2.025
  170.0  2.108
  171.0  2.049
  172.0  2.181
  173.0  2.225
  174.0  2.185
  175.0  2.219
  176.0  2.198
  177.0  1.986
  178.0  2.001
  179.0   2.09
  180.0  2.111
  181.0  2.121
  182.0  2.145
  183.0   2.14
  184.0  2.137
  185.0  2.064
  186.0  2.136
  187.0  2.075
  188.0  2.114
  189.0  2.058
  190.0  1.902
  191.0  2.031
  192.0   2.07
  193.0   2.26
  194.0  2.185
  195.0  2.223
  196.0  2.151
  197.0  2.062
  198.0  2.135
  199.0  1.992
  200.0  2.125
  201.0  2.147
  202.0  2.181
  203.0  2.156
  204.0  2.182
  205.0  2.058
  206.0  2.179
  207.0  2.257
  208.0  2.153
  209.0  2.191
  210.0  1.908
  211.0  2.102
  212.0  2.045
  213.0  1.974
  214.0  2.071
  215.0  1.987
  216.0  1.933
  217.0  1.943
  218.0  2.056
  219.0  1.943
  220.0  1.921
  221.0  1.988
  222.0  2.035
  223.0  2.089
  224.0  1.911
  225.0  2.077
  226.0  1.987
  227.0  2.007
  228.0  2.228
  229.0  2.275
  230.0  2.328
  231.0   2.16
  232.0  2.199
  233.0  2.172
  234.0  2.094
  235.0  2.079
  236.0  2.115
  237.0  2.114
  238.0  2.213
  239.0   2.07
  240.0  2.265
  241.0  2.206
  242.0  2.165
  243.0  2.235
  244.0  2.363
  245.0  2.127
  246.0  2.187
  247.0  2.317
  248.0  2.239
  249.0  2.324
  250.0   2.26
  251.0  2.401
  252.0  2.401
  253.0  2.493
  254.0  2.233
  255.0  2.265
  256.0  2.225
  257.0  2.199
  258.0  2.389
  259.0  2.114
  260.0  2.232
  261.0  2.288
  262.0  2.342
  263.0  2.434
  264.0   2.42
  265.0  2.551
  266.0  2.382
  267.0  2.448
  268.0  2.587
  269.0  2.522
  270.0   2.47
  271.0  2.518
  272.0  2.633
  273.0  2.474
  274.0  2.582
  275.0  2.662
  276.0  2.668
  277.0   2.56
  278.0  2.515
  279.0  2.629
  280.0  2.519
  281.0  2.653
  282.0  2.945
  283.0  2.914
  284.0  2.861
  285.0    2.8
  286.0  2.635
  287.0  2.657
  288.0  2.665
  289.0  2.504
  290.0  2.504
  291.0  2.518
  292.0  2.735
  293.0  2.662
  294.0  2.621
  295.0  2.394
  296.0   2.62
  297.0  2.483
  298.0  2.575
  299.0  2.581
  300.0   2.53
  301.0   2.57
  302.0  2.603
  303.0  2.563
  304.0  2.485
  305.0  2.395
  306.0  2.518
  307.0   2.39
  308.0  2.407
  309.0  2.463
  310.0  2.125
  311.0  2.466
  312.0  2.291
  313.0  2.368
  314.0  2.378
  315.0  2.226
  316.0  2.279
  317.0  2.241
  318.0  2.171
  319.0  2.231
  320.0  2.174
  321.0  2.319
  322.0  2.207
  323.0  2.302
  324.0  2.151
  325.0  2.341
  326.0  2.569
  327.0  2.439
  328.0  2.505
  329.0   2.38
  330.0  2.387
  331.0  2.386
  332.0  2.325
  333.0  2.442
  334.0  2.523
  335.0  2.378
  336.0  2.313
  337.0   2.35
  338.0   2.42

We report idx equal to 1.2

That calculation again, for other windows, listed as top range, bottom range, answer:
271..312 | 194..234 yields 1.23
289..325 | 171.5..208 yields 1.14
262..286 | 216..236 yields 1.25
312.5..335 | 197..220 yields 1.13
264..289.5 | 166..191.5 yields 1.24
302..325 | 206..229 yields 1.14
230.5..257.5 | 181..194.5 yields 1.06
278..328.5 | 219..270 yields 1.11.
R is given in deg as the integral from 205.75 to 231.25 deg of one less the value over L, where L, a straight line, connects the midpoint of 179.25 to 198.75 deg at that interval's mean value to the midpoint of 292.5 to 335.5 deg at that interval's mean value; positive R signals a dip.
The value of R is 1.3 deg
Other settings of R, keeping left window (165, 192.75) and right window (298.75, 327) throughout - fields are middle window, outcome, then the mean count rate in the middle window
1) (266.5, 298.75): -4.2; 2.61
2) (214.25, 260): 1.1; 2.16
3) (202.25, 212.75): 0.2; 2.12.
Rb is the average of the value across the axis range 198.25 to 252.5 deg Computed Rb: 2.13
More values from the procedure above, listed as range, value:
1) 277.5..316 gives 2.54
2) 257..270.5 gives 2.39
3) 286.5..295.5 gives 2.58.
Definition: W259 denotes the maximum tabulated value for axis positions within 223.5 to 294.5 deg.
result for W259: 2.945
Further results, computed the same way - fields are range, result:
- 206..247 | 2.363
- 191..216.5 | 2.26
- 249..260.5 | 2.493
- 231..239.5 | 2.213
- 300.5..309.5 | 2.603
